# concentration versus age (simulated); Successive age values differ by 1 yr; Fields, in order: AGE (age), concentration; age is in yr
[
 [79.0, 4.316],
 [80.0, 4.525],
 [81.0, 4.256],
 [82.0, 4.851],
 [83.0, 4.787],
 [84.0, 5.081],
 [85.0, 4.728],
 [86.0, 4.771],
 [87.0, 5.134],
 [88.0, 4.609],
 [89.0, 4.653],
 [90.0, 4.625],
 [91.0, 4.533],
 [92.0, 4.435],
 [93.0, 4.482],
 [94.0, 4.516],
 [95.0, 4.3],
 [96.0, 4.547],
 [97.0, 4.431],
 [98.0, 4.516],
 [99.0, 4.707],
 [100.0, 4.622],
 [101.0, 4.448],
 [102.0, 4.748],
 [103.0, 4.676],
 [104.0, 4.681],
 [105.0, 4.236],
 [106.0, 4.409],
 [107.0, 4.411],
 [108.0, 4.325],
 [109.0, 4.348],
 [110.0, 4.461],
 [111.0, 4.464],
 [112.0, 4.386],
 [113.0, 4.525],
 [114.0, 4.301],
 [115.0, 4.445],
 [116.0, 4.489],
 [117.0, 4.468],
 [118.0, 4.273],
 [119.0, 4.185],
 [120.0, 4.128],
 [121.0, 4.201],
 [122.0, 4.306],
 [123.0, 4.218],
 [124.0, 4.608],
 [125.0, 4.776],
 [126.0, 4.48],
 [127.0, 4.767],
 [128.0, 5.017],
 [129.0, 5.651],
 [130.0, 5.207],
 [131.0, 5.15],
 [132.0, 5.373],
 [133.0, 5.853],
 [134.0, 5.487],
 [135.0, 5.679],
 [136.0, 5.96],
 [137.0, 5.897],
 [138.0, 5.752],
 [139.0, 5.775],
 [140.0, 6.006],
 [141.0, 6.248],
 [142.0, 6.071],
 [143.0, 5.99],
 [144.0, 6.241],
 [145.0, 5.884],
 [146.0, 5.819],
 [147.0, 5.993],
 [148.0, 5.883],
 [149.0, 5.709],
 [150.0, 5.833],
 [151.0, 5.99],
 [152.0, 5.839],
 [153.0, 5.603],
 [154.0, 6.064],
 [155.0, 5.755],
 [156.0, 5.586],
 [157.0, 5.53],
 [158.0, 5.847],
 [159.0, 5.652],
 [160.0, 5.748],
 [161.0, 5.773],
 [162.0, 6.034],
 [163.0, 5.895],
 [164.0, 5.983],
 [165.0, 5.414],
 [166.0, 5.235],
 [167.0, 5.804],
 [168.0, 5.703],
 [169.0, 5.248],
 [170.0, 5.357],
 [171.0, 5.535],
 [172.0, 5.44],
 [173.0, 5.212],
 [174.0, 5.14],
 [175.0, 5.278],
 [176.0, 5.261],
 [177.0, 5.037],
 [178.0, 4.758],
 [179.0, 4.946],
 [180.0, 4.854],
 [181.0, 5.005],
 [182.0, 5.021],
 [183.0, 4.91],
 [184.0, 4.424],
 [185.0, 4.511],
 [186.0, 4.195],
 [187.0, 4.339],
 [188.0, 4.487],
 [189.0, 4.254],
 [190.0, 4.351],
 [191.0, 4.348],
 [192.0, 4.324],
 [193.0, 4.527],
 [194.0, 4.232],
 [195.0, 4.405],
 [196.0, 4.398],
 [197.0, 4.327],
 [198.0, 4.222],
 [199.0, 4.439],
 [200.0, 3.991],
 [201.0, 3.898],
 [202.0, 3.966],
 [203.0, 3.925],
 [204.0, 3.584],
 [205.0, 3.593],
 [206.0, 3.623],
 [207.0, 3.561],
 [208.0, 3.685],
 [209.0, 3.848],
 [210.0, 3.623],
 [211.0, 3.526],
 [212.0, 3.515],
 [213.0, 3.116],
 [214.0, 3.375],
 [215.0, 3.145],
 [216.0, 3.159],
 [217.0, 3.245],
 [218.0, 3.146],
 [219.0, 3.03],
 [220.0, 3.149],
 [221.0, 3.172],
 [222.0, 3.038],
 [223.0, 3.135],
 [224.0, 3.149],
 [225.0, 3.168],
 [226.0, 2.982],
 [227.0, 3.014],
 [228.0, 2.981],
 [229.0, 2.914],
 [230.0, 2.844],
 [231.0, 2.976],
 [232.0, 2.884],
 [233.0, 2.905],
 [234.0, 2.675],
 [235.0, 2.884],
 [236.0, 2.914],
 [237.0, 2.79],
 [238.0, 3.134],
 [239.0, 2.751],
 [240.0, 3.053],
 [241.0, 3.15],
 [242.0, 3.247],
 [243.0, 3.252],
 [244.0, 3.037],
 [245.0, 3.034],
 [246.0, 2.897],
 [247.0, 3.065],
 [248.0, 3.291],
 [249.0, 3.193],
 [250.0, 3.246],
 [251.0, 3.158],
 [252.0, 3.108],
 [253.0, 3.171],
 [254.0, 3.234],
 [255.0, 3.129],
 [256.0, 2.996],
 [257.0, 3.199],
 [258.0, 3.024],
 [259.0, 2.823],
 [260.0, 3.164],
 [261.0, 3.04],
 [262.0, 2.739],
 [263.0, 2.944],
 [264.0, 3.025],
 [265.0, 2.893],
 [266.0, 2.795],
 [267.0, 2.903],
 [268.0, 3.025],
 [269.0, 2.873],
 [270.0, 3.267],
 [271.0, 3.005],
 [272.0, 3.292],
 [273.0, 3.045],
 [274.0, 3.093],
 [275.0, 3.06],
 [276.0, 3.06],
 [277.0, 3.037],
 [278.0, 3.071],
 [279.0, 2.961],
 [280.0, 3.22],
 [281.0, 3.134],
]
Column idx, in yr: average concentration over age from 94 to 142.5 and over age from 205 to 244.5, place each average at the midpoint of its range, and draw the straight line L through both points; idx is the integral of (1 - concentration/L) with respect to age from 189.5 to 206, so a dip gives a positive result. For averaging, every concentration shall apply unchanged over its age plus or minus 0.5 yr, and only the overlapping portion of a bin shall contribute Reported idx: -2.6 yr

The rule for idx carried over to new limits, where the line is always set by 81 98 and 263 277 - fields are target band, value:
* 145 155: -4.3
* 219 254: 2.9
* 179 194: -3.1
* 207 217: 0.3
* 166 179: -4.7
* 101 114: 0.0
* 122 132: -1.3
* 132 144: -4.8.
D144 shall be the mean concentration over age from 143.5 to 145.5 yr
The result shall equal 6.06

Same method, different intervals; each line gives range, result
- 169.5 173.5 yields 5.39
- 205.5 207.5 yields 3.59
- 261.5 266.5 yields 2.88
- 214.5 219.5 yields 3.15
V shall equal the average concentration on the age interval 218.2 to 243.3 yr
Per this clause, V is 3.01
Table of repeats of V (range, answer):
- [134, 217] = 4.95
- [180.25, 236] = 3.69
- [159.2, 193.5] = 5.07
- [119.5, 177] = 5.5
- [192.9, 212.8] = 3.92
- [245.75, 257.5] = 3.15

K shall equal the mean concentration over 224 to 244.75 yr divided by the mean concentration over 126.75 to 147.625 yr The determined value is 0.5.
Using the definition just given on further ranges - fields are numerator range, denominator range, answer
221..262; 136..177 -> 0.53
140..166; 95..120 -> 1.31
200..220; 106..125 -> 0.80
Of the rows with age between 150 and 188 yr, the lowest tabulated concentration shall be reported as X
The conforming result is 4.195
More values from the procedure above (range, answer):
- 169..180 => 4.758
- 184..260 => 2.675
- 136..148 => 5.752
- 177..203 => 3.898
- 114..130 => 4.128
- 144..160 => 5.53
